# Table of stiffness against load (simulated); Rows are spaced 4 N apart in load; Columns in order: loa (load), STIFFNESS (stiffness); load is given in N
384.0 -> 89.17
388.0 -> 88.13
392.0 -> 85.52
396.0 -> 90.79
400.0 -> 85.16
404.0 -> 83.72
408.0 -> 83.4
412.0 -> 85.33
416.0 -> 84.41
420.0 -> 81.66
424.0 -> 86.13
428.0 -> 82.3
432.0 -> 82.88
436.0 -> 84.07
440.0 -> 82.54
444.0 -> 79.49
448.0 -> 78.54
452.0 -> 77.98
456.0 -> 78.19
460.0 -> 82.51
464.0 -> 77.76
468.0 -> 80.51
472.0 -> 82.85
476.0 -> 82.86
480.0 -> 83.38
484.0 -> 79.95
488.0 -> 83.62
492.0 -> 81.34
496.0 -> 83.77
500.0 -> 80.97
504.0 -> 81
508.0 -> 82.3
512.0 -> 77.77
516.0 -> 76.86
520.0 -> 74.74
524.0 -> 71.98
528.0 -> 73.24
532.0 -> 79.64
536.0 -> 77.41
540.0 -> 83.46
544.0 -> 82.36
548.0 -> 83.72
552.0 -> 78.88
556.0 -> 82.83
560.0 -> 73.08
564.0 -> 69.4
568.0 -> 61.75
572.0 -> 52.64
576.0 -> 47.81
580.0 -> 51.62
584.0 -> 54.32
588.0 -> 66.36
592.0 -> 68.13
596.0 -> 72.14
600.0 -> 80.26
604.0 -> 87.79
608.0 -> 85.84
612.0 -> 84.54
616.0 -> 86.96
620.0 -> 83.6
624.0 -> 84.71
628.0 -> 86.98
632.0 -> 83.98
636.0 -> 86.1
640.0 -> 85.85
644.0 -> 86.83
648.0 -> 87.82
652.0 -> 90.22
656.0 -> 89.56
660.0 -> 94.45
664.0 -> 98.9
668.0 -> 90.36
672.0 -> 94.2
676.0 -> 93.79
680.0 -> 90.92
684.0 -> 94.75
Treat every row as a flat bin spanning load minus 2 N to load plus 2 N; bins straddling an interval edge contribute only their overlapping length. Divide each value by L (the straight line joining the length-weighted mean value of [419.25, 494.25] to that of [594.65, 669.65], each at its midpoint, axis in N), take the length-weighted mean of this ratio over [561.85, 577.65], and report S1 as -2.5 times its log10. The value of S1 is 0.41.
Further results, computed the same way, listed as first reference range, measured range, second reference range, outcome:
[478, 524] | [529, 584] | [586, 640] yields 0.15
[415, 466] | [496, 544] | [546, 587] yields -0.10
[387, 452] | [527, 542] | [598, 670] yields 0.09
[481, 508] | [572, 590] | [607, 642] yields 0.47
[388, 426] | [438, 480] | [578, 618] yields 0.02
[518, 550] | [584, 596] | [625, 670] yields 0.26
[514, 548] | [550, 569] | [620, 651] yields 0.09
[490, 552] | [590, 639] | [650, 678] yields 0.07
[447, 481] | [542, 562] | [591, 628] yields 0.02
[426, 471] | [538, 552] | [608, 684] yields 0.03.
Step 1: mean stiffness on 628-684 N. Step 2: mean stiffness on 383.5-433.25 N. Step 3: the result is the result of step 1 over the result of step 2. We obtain 1.06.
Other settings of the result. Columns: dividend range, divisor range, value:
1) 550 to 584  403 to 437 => 0.77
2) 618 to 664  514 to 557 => 1.12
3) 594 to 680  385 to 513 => 1.06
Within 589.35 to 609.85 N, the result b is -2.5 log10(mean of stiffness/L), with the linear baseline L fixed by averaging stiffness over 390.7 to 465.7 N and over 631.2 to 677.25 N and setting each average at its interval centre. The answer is 0.13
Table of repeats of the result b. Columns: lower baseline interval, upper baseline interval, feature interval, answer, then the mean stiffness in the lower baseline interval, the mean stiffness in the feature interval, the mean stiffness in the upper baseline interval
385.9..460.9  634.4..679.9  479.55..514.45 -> 0.055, 83.3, 81.4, 90.8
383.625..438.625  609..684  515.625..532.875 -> 0.162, 85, 74.9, 89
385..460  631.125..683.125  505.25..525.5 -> 0.122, 83.4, 77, 90.5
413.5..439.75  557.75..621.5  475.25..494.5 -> -0.046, 83.5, 82.2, 70.3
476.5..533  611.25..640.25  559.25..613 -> 0.225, 79.4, 67.8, 85.3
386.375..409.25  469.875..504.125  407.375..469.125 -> 0.035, 86.2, 81.7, 82.3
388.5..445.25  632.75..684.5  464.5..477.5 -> 0.054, 84.3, 81.5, 90.8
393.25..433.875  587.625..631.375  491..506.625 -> 0.018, 84.6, 81.8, 81.3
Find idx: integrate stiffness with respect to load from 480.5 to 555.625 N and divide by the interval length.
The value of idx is 79.8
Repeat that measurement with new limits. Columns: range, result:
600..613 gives 85.3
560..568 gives 68.4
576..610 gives 69.5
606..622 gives 85.2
